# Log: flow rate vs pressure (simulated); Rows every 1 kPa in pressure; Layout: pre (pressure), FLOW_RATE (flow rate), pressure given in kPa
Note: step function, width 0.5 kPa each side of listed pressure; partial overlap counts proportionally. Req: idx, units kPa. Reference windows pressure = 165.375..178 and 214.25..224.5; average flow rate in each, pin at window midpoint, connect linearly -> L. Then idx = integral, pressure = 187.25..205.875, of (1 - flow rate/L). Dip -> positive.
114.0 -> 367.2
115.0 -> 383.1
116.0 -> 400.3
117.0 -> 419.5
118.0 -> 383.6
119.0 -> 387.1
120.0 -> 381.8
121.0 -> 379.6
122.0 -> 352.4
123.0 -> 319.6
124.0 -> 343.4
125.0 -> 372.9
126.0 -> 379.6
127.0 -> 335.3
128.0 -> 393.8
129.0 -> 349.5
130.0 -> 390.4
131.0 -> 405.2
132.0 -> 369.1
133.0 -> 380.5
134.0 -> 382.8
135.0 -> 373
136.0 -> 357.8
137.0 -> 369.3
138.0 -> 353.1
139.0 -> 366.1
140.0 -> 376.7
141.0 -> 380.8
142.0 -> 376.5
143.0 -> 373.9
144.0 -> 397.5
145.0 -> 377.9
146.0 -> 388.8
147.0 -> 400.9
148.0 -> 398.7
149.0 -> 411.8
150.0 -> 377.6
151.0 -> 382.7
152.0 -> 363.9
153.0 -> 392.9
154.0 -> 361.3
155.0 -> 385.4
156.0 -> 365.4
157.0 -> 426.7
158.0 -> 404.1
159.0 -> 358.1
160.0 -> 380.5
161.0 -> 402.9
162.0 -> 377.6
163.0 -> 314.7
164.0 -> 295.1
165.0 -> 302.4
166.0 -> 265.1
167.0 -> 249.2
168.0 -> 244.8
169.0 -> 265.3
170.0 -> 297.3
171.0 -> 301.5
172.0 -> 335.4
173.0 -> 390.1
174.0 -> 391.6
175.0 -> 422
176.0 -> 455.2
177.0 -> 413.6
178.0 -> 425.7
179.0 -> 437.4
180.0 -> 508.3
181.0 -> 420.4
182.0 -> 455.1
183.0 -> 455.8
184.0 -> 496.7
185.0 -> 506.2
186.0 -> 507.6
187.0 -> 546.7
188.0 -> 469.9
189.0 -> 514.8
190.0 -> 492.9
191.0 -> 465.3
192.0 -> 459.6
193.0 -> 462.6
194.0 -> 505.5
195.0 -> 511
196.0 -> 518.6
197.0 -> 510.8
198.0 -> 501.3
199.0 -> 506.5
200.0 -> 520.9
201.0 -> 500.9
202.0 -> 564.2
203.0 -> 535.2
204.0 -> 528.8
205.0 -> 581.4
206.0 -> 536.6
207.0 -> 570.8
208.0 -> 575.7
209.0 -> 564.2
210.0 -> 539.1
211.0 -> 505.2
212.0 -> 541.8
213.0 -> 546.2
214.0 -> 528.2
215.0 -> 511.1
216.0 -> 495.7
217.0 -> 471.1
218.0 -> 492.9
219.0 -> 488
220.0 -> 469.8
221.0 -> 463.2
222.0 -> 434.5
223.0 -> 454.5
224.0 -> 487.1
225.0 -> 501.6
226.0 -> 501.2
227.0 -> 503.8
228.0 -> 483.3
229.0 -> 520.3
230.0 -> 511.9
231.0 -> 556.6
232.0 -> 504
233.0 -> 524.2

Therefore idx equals -4.4 kPa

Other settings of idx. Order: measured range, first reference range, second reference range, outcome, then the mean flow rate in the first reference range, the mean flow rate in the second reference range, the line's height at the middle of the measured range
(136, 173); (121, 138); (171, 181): 3.3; 367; 414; 392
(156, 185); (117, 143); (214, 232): 3.3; 371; 492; 424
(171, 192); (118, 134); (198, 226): 0.6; 370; 515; 464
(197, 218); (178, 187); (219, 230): -2.2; 475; 484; 480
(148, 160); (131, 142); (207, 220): 0.6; 373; 522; 407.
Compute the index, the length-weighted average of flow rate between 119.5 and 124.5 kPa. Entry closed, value 355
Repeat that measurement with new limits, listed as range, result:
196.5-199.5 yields 506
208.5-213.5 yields 539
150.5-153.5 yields 380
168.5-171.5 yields 288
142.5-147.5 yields 388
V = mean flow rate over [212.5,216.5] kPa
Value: 520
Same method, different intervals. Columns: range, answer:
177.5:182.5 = 449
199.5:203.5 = 530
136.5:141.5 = 369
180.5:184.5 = 457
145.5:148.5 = 396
